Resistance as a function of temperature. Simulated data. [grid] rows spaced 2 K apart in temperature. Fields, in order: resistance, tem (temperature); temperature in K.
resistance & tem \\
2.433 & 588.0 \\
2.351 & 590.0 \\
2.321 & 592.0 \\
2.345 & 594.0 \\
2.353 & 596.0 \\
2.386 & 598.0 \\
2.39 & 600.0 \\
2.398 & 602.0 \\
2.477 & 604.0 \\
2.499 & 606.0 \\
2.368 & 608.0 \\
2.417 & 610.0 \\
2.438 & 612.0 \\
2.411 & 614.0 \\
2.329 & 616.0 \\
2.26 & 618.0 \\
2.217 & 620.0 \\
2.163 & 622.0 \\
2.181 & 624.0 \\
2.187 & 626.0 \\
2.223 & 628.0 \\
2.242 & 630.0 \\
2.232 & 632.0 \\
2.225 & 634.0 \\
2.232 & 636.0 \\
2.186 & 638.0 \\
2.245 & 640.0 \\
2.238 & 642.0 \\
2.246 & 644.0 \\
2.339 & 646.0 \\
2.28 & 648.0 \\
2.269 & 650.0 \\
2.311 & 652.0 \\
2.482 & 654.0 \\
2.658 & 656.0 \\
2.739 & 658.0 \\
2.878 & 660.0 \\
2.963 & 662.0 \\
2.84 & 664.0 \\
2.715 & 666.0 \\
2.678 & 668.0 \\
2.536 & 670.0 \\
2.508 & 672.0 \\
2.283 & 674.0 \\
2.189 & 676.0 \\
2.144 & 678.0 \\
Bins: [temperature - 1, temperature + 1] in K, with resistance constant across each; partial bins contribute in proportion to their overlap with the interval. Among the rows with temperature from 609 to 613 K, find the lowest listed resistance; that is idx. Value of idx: 2.417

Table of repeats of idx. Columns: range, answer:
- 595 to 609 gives 2.353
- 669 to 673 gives 2.508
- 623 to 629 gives 2.181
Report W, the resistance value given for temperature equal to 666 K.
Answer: 2.715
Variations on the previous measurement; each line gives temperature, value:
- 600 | 2.39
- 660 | 2.878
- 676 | 2.189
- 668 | 2.678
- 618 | 2.26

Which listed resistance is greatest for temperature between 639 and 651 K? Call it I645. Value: 2.339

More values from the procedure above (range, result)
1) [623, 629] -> 2.223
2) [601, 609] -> 2.499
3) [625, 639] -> 2.242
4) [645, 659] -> 2.739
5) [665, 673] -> 2.715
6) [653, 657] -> 2.658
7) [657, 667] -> 2.963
